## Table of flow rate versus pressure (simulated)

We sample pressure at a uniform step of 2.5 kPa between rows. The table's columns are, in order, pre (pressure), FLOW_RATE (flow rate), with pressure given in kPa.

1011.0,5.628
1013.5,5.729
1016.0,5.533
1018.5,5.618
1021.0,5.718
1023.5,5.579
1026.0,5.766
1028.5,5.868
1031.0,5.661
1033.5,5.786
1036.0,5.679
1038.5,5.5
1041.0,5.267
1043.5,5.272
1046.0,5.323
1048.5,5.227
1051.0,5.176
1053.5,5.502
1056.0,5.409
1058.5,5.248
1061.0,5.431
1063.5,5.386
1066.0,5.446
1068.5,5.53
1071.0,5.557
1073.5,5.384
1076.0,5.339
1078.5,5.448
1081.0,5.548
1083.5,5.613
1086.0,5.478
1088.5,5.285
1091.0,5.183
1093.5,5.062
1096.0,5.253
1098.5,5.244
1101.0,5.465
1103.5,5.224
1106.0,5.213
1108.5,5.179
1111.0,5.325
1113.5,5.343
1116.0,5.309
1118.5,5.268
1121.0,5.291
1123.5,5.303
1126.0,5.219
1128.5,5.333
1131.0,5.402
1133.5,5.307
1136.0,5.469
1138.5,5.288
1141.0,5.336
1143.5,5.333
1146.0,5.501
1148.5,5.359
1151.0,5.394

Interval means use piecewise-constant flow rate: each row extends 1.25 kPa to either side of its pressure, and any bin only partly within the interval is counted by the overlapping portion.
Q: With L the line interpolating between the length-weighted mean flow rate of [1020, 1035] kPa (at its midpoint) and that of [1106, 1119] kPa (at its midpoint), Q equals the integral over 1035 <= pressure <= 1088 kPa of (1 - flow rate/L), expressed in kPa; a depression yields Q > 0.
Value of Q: 1.3 kPa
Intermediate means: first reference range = 5.73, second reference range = 5.28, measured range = 5.41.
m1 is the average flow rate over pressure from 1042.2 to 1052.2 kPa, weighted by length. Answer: 5.25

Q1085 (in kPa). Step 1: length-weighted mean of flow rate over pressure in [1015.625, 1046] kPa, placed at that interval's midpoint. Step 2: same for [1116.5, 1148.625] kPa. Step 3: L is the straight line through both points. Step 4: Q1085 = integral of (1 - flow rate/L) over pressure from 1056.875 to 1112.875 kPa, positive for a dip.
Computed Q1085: 1.0 kPa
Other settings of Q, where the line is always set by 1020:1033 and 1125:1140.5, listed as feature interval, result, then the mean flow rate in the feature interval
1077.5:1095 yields 0.4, 5.37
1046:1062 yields 0.8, 5.33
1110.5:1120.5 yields 0.2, 5.31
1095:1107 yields 0.4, 5.28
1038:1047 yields 0.5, 5.33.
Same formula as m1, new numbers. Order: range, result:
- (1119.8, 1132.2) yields 5.31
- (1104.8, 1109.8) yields 5.2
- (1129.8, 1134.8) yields 5.36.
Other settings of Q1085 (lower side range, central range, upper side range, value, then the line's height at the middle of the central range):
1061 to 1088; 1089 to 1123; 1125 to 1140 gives 0.9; 5.4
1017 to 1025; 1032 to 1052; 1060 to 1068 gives 0.5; 5.54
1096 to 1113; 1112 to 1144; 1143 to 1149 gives 0.2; 5.35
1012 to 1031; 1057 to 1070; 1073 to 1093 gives 0.2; 5.49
